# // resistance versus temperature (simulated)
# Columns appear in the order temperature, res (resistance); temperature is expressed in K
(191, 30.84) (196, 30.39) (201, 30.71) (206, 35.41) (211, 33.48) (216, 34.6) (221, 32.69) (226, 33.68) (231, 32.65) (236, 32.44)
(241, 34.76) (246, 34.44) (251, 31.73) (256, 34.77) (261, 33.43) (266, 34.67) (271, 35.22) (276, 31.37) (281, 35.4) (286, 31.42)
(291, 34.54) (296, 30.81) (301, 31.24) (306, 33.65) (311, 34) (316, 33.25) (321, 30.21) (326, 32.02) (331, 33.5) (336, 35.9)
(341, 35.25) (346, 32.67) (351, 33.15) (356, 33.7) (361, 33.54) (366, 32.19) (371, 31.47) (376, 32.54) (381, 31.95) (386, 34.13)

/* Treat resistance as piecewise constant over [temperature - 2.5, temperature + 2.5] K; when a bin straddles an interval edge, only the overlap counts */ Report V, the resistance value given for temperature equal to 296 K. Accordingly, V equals 30.81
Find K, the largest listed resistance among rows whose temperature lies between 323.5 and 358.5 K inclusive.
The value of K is 35.9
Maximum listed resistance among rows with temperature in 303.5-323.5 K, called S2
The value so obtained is 34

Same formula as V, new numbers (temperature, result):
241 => 34.76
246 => 34.44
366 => 32.19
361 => 33.54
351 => 33.15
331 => 33.5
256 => 34.77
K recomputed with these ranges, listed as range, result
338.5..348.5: 35.25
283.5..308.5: 34.54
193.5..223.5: 35.41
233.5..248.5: 34.76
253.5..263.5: 34.77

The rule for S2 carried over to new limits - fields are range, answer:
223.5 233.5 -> 33.68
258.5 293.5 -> 35.4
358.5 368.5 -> 33.54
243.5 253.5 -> 34.44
